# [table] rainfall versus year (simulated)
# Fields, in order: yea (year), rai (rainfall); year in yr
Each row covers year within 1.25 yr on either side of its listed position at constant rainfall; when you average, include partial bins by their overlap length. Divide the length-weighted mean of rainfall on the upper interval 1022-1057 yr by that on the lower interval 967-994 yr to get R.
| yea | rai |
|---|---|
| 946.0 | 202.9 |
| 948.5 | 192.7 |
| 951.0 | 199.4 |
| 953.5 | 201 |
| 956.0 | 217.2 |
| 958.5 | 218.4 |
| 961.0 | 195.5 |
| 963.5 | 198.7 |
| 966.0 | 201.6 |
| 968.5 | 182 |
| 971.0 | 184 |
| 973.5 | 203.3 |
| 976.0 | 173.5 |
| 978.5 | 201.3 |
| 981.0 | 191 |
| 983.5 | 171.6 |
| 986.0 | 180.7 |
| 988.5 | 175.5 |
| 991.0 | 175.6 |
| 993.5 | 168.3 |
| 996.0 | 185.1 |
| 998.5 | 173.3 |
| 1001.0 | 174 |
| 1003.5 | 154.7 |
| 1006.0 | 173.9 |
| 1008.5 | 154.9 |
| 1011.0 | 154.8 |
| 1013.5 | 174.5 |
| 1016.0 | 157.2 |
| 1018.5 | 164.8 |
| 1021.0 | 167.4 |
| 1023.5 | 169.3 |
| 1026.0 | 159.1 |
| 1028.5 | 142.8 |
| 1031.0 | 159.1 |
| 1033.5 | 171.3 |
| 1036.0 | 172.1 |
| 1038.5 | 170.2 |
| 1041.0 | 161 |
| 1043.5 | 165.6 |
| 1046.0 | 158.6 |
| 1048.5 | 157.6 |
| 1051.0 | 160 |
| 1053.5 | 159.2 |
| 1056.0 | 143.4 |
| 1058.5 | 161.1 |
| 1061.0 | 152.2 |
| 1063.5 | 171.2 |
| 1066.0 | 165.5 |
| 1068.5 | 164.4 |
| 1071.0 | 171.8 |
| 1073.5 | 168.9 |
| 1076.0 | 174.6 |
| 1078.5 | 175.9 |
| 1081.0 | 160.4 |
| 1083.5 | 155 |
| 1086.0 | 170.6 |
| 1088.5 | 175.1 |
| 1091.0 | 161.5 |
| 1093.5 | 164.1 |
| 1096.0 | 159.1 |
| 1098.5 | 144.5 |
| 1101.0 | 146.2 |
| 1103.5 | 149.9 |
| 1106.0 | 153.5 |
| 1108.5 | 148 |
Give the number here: 0.88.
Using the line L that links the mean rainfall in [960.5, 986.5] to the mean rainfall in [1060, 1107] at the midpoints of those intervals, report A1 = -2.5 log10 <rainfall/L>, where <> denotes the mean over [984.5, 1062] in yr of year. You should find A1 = 0.08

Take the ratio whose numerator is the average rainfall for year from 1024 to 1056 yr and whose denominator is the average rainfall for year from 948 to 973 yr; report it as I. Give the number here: 0.8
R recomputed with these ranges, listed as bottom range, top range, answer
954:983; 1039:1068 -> 0.81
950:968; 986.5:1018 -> 0.83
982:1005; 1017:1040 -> 0.95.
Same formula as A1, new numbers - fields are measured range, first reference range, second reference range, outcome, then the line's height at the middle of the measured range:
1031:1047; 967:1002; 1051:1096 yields 0.032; 171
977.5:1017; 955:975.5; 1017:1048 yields 0.057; 182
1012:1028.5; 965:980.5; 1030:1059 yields 0.052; 171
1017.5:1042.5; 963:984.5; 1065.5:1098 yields 0.087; 177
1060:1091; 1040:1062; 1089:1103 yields -0.069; 157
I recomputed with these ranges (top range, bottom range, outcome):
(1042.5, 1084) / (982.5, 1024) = 0.96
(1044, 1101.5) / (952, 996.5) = 0.85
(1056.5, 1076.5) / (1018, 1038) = 1.01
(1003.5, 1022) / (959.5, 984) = 0.85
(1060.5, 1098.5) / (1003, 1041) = 1.01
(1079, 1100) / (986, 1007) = 0.93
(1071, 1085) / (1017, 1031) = 1.04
